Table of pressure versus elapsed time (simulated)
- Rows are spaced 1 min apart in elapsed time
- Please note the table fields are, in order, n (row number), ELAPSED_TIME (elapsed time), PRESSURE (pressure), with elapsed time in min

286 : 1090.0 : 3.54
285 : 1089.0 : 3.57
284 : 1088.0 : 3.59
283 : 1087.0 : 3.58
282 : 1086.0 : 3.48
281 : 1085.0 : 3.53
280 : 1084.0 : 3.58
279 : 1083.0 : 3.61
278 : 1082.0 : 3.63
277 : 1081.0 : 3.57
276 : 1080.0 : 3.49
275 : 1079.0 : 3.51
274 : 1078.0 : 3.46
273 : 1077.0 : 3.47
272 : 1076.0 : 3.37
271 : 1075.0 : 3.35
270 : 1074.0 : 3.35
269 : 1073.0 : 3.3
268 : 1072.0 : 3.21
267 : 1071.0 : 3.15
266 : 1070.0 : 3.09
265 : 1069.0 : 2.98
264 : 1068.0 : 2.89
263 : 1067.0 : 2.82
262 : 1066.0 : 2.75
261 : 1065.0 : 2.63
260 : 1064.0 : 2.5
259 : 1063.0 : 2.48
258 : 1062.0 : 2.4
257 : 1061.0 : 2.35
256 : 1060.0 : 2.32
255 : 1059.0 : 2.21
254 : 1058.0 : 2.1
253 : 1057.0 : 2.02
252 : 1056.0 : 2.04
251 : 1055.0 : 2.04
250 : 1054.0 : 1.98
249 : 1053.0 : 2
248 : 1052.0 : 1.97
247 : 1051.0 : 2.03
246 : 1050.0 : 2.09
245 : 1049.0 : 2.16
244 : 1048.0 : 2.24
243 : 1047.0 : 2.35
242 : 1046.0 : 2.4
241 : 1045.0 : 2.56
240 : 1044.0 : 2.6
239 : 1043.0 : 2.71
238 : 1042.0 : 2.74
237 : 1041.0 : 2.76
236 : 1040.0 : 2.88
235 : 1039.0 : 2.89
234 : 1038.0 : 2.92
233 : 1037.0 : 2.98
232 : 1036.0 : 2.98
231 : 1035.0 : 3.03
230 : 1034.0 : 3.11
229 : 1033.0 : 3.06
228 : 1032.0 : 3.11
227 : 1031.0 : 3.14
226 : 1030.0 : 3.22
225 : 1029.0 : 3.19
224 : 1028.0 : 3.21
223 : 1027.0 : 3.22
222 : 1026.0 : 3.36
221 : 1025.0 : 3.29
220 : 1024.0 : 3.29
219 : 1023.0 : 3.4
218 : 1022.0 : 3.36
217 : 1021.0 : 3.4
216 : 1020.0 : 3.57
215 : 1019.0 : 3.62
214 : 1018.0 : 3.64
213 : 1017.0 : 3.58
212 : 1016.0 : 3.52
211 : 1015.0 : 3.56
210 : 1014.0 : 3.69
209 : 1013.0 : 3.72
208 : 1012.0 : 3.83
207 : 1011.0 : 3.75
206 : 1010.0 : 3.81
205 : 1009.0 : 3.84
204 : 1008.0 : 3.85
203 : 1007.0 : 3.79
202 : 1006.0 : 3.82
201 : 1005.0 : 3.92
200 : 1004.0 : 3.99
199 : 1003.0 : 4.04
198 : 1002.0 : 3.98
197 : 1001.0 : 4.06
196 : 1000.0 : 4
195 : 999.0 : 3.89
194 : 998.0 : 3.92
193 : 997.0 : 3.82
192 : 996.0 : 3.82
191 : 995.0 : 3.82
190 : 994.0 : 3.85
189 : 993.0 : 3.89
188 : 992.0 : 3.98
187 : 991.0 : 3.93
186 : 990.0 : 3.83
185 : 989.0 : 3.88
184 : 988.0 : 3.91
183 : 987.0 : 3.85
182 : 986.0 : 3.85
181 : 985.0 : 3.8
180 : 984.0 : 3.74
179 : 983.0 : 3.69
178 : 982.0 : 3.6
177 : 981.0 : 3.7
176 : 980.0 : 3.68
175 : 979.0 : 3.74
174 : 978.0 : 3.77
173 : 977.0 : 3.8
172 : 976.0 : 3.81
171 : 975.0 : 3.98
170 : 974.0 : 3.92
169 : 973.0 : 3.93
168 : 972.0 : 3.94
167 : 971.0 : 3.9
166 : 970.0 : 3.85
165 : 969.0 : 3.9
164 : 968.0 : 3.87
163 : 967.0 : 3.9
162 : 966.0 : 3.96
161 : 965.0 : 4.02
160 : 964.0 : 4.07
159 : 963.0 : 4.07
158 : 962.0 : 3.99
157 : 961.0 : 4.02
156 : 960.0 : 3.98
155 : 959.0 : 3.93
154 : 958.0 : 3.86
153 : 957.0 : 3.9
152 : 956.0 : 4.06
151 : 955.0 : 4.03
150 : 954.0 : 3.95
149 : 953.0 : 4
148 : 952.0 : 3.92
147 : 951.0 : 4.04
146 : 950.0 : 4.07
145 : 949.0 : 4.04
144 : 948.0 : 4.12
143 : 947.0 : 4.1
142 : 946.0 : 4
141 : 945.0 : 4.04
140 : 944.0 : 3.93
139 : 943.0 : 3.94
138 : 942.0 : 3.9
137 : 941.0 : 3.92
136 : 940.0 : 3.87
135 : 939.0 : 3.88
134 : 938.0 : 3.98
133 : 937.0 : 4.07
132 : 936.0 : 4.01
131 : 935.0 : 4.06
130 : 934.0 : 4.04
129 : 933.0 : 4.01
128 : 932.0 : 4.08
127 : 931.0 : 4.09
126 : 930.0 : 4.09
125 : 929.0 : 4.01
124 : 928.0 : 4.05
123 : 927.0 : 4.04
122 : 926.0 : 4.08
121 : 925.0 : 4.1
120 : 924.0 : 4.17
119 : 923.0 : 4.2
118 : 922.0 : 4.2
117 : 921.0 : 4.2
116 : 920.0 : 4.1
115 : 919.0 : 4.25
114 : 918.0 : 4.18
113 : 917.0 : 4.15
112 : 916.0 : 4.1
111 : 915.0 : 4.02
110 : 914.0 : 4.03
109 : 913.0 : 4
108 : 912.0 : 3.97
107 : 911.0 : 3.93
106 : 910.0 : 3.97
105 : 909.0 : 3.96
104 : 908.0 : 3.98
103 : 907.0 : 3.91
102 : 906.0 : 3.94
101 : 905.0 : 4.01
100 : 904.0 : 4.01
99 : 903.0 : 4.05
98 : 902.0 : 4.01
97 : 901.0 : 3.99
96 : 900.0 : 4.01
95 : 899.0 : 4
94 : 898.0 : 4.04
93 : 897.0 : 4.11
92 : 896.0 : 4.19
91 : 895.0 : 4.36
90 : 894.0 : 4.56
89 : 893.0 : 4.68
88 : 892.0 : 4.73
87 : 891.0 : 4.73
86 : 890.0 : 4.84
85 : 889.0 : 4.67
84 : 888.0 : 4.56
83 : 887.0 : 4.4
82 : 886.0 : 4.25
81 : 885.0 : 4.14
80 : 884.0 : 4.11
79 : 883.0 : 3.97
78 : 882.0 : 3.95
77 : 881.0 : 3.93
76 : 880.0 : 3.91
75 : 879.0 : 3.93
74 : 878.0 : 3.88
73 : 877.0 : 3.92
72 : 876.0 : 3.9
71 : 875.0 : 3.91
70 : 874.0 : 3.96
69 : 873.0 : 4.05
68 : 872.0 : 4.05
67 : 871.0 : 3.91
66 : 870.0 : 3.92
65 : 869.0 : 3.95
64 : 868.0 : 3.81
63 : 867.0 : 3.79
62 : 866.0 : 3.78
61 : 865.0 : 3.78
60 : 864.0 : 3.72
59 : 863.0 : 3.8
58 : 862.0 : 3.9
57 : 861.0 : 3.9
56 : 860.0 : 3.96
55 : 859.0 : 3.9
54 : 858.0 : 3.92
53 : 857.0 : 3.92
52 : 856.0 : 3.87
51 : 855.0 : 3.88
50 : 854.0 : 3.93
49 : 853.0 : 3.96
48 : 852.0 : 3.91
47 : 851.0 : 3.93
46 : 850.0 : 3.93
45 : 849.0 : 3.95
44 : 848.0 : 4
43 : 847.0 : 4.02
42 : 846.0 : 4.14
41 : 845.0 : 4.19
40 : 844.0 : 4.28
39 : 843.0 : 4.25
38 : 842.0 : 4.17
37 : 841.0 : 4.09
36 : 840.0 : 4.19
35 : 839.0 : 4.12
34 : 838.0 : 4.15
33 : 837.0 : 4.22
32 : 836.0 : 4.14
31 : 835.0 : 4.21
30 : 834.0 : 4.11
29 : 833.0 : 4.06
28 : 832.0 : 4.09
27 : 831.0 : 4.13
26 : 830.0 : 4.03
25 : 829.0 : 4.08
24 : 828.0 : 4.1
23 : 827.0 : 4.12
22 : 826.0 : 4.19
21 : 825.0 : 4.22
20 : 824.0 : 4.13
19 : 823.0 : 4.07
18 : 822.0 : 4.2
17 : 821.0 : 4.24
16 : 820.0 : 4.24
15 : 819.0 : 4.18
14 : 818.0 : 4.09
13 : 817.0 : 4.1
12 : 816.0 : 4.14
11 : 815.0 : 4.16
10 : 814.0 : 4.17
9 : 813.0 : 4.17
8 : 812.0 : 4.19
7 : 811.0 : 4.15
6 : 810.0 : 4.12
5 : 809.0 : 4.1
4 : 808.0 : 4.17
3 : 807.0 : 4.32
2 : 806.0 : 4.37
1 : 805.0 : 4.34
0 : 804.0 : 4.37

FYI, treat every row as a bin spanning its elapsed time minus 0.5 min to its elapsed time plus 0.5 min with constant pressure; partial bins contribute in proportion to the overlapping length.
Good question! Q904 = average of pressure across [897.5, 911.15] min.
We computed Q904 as 3.99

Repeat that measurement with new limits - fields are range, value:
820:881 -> 4.01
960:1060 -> 3.4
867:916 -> 4.1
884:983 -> 4.05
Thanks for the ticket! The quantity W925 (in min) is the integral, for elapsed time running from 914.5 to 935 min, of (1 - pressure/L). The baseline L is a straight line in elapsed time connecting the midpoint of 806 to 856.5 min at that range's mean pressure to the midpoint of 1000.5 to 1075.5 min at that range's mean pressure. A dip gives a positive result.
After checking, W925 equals -2.7 min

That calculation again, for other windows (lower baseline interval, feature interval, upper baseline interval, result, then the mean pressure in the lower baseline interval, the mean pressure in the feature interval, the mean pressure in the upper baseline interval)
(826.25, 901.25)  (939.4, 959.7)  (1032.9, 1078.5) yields -3.1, 4.08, 3.98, 2.66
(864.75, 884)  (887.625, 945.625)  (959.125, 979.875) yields -3.0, 3.92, 4.12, 3.92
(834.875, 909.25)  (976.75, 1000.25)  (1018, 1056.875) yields -4.7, 4.07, 3.82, 2.82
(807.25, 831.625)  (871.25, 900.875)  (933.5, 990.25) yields -1.1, 4.15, 4.19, 3.92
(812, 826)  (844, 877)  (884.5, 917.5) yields 2.0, 4.16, 3.93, 4.19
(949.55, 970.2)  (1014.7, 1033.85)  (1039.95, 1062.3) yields -3.9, 3.97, 3.35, 2.29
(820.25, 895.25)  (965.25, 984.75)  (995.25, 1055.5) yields -2.0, 4.09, 3.83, 3.21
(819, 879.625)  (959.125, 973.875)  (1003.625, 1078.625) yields -2.4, 4.02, 3.96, 3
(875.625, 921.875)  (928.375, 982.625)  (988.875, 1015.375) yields 0.5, 4.14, 3.95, 3.86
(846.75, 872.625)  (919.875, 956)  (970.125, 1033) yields -2.3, 3.9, 4.04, 3.71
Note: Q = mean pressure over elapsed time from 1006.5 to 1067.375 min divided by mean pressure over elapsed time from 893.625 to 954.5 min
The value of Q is 0.72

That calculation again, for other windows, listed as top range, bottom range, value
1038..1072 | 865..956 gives 0.61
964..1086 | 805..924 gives 0.81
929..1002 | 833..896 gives 0.96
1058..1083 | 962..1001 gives 0.78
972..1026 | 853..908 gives 0.93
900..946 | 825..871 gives 1.01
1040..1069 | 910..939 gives 0.58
